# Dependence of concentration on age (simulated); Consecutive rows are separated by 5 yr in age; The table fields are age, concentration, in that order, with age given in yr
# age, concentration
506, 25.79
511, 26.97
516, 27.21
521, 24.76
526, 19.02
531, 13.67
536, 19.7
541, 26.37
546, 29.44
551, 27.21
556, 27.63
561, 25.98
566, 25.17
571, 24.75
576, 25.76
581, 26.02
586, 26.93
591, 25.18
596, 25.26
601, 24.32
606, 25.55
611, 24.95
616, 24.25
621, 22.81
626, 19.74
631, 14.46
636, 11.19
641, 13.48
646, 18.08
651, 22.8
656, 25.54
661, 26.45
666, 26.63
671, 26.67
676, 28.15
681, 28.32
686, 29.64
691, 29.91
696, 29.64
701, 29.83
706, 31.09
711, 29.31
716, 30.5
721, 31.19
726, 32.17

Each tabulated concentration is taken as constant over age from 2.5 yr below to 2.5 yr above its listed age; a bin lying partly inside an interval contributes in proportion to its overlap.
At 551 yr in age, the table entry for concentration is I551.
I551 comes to 27.21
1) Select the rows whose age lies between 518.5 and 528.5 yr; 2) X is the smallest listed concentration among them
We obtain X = 19.02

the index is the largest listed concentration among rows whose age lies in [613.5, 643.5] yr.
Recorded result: 24.25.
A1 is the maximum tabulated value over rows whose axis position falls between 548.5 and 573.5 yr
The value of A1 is 27.63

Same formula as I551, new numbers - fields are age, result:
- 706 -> 31.09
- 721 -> 31.19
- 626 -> 19.74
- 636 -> 11.19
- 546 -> 29.44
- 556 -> 27.63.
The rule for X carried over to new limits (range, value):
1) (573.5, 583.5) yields 25.76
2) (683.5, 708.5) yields 29.64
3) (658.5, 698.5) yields 26.45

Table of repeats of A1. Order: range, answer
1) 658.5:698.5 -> 29.91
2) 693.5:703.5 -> 29.83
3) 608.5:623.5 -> 24.95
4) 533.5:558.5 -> 29.44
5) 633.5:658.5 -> 25.54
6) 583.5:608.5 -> 26.93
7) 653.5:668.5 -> 26.63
